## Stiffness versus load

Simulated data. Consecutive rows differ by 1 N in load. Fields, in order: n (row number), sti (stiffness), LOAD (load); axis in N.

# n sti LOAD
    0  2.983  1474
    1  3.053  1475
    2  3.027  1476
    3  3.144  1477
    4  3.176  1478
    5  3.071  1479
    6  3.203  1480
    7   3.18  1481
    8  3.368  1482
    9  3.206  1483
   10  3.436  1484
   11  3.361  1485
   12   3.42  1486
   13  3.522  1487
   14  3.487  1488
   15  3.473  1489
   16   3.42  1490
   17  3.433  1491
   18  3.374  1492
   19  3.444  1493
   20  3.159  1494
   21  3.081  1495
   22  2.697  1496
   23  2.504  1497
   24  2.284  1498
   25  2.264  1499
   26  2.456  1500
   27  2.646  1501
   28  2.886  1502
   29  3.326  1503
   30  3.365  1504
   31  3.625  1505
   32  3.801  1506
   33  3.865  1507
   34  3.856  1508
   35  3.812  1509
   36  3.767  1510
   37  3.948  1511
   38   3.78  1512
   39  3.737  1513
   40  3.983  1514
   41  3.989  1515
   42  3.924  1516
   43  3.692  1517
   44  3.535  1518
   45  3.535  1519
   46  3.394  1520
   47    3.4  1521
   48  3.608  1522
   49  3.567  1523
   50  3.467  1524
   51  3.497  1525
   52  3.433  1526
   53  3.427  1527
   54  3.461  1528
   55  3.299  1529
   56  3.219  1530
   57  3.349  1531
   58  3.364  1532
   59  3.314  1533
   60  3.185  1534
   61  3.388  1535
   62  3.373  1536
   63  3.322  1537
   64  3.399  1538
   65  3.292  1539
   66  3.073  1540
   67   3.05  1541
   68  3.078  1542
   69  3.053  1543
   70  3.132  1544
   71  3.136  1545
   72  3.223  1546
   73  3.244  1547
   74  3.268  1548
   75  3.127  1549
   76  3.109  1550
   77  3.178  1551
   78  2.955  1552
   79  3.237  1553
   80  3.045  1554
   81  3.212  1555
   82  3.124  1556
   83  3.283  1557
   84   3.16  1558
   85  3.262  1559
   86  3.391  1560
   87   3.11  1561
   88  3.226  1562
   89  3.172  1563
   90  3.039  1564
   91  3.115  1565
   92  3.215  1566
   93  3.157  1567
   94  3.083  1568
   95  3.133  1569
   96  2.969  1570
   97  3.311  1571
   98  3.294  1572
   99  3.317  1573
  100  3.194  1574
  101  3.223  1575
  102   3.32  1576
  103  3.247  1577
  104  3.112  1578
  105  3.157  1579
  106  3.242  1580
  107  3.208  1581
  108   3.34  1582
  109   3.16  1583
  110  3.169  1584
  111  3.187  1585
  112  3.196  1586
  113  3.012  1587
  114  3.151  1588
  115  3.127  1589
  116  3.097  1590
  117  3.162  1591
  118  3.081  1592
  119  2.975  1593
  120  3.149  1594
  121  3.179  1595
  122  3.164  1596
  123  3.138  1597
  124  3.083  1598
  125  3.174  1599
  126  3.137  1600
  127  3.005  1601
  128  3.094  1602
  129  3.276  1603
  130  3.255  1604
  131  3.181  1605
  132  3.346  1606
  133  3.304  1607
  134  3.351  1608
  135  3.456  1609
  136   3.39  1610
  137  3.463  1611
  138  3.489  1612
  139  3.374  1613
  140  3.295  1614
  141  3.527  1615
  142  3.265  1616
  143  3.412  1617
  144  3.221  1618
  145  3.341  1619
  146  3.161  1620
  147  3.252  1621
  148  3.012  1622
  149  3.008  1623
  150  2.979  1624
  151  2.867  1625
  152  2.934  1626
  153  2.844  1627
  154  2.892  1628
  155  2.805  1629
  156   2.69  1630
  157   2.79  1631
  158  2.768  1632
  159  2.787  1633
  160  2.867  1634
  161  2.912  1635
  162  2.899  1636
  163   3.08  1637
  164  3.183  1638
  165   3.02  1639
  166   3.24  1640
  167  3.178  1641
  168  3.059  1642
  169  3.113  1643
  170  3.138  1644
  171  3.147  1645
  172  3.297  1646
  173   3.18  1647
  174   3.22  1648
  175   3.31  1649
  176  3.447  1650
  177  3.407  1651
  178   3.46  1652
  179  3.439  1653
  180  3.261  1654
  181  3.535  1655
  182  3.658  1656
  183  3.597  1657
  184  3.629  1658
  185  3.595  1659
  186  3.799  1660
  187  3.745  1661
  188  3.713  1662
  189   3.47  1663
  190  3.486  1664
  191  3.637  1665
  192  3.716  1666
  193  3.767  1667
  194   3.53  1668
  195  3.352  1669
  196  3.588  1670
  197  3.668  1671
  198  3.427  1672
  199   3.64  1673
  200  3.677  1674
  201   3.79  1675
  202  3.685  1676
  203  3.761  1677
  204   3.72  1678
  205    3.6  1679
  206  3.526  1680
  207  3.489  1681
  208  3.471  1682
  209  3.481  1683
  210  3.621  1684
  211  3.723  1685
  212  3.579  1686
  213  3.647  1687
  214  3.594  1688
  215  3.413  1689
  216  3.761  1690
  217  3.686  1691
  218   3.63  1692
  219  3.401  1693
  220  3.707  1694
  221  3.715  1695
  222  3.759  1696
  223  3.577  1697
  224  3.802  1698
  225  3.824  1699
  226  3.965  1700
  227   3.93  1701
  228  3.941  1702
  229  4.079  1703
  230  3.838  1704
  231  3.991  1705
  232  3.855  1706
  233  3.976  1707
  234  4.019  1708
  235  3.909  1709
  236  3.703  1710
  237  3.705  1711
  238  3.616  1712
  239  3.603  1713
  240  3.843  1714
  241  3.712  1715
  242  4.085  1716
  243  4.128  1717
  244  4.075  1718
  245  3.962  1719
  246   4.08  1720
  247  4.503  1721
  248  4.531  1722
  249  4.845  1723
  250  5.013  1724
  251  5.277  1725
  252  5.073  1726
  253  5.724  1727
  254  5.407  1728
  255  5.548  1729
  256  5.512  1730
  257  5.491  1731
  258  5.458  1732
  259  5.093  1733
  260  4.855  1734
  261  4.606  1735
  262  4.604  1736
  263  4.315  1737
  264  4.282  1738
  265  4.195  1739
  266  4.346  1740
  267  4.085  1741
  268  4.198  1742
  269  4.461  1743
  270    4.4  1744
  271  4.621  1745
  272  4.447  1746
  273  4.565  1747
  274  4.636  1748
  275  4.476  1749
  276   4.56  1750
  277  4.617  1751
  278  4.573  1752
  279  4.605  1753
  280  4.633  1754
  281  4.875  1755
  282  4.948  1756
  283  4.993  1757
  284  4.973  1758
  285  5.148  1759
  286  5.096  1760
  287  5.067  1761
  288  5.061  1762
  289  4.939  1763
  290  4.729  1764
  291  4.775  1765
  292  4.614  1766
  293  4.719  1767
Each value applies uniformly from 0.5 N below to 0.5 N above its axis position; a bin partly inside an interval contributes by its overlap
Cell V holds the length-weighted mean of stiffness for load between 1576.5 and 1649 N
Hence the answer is 3.14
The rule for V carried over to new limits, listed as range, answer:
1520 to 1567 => 3.25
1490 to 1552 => 3.33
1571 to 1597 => 3.18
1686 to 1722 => 3.84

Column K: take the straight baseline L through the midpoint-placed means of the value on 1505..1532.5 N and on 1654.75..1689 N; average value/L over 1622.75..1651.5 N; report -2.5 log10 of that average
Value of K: 0.19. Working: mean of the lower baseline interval 3.62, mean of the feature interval 3.04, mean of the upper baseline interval 3.61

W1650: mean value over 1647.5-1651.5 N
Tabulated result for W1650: 3.35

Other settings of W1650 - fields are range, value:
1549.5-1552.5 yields 3.08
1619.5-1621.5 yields 3.21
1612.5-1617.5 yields 3.37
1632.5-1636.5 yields 2.87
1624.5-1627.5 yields 2.88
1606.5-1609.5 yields 3.37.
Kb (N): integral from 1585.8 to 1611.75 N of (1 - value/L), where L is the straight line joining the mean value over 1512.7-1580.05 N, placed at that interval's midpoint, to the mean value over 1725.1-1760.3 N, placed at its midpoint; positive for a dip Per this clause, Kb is 3.52 N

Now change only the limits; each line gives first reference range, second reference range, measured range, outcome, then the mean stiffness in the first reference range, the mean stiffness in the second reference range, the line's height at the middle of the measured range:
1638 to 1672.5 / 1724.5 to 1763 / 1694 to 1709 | 1.0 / 3.43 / 4.81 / 4.15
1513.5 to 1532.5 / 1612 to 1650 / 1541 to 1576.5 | 2.2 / 3.53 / 3.09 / 3.39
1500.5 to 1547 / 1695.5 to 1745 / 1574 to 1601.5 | 4.3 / 3.45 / 4.35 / 3.74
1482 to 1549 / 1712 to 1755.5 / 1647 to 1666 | 2.9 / 3.35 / 4.59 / 4.15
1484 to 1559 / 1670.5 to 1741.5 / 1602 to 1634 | 4.9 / 3.32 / 4.09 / 3.72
